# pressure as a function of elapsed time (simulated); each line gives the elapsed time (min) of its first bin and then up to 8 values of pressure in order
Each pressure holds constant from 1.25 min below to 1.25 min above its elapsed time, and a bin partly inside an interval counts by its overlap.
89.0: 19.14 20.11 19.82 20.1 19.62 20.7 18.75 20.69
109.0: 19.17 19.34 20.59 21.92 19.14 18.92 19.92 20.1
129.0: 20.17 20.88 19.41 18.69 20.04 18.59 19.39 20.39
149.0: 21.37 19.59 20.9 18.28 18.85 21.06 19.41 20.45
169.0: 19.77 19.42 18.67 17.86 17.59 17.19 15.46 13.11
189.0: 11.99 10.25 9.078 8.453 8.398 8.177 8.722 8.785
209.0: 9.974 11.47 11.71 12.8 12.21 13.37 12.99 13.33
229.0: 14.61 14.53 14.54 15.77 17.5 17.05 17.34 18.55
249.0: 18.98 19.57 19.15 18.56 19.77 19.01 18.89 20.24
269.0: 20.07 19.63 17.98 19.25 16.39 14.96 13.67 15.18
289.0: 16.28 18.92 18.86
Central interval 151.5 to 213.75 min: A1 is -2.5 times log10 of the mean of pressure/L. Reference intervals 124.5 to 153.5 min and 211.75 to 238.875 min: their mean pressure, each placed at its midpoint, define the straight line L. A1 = 0.15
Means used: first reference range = 19.9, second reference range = 13.7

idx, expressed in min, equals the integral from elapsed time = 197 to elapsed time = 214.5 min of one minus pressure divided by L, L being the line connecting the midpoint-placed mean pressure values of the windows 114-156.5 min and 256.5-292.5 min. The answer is 8.7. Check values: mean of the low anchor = 19.9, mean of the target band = 9.47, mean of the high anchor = 17.9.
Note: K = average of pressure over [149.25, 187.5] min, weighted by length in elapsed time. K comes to 18.6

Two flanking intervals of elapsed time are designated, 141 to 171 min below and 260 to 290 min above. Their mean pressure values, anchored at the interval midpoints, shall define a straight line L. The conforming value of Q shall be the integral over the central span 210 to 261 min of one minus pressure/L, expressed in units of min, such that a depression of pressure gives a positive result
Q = 7.3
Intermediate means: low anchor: 19.9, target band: 15.7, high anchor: 17.7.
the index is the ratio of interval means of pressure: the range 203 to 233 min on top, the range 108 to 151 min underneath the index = 0.61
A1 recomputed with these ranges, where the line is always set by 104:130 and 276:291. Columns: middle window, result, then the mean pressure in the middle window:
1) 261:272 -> -0.20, 19.6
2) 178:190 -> 0.21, 15.1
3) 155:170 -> -0.05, 19.7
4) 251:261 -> -0.16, 19.2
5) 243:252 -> -0.11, 18.6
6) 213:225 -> 0.35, 12.6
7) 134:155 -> -0.03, 19.8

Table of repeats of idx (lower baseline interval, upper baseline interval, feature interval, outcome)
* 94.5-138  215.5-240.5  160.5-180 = -2.4 min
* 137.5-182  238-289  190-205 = 7.9 min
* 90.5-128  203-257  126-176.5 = -4.7 min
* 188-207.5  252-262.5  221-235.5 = 0.3 min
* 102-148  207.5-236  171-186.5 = -1.2 min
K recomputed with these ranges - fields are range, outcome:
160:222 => 13.8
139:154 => 20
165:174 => 19.7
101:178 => 19.7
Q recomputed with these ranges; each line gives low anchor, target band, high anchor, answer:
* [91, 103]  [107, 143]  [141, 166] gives 0.3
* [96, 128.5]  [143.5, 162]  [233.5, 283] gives -0.5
